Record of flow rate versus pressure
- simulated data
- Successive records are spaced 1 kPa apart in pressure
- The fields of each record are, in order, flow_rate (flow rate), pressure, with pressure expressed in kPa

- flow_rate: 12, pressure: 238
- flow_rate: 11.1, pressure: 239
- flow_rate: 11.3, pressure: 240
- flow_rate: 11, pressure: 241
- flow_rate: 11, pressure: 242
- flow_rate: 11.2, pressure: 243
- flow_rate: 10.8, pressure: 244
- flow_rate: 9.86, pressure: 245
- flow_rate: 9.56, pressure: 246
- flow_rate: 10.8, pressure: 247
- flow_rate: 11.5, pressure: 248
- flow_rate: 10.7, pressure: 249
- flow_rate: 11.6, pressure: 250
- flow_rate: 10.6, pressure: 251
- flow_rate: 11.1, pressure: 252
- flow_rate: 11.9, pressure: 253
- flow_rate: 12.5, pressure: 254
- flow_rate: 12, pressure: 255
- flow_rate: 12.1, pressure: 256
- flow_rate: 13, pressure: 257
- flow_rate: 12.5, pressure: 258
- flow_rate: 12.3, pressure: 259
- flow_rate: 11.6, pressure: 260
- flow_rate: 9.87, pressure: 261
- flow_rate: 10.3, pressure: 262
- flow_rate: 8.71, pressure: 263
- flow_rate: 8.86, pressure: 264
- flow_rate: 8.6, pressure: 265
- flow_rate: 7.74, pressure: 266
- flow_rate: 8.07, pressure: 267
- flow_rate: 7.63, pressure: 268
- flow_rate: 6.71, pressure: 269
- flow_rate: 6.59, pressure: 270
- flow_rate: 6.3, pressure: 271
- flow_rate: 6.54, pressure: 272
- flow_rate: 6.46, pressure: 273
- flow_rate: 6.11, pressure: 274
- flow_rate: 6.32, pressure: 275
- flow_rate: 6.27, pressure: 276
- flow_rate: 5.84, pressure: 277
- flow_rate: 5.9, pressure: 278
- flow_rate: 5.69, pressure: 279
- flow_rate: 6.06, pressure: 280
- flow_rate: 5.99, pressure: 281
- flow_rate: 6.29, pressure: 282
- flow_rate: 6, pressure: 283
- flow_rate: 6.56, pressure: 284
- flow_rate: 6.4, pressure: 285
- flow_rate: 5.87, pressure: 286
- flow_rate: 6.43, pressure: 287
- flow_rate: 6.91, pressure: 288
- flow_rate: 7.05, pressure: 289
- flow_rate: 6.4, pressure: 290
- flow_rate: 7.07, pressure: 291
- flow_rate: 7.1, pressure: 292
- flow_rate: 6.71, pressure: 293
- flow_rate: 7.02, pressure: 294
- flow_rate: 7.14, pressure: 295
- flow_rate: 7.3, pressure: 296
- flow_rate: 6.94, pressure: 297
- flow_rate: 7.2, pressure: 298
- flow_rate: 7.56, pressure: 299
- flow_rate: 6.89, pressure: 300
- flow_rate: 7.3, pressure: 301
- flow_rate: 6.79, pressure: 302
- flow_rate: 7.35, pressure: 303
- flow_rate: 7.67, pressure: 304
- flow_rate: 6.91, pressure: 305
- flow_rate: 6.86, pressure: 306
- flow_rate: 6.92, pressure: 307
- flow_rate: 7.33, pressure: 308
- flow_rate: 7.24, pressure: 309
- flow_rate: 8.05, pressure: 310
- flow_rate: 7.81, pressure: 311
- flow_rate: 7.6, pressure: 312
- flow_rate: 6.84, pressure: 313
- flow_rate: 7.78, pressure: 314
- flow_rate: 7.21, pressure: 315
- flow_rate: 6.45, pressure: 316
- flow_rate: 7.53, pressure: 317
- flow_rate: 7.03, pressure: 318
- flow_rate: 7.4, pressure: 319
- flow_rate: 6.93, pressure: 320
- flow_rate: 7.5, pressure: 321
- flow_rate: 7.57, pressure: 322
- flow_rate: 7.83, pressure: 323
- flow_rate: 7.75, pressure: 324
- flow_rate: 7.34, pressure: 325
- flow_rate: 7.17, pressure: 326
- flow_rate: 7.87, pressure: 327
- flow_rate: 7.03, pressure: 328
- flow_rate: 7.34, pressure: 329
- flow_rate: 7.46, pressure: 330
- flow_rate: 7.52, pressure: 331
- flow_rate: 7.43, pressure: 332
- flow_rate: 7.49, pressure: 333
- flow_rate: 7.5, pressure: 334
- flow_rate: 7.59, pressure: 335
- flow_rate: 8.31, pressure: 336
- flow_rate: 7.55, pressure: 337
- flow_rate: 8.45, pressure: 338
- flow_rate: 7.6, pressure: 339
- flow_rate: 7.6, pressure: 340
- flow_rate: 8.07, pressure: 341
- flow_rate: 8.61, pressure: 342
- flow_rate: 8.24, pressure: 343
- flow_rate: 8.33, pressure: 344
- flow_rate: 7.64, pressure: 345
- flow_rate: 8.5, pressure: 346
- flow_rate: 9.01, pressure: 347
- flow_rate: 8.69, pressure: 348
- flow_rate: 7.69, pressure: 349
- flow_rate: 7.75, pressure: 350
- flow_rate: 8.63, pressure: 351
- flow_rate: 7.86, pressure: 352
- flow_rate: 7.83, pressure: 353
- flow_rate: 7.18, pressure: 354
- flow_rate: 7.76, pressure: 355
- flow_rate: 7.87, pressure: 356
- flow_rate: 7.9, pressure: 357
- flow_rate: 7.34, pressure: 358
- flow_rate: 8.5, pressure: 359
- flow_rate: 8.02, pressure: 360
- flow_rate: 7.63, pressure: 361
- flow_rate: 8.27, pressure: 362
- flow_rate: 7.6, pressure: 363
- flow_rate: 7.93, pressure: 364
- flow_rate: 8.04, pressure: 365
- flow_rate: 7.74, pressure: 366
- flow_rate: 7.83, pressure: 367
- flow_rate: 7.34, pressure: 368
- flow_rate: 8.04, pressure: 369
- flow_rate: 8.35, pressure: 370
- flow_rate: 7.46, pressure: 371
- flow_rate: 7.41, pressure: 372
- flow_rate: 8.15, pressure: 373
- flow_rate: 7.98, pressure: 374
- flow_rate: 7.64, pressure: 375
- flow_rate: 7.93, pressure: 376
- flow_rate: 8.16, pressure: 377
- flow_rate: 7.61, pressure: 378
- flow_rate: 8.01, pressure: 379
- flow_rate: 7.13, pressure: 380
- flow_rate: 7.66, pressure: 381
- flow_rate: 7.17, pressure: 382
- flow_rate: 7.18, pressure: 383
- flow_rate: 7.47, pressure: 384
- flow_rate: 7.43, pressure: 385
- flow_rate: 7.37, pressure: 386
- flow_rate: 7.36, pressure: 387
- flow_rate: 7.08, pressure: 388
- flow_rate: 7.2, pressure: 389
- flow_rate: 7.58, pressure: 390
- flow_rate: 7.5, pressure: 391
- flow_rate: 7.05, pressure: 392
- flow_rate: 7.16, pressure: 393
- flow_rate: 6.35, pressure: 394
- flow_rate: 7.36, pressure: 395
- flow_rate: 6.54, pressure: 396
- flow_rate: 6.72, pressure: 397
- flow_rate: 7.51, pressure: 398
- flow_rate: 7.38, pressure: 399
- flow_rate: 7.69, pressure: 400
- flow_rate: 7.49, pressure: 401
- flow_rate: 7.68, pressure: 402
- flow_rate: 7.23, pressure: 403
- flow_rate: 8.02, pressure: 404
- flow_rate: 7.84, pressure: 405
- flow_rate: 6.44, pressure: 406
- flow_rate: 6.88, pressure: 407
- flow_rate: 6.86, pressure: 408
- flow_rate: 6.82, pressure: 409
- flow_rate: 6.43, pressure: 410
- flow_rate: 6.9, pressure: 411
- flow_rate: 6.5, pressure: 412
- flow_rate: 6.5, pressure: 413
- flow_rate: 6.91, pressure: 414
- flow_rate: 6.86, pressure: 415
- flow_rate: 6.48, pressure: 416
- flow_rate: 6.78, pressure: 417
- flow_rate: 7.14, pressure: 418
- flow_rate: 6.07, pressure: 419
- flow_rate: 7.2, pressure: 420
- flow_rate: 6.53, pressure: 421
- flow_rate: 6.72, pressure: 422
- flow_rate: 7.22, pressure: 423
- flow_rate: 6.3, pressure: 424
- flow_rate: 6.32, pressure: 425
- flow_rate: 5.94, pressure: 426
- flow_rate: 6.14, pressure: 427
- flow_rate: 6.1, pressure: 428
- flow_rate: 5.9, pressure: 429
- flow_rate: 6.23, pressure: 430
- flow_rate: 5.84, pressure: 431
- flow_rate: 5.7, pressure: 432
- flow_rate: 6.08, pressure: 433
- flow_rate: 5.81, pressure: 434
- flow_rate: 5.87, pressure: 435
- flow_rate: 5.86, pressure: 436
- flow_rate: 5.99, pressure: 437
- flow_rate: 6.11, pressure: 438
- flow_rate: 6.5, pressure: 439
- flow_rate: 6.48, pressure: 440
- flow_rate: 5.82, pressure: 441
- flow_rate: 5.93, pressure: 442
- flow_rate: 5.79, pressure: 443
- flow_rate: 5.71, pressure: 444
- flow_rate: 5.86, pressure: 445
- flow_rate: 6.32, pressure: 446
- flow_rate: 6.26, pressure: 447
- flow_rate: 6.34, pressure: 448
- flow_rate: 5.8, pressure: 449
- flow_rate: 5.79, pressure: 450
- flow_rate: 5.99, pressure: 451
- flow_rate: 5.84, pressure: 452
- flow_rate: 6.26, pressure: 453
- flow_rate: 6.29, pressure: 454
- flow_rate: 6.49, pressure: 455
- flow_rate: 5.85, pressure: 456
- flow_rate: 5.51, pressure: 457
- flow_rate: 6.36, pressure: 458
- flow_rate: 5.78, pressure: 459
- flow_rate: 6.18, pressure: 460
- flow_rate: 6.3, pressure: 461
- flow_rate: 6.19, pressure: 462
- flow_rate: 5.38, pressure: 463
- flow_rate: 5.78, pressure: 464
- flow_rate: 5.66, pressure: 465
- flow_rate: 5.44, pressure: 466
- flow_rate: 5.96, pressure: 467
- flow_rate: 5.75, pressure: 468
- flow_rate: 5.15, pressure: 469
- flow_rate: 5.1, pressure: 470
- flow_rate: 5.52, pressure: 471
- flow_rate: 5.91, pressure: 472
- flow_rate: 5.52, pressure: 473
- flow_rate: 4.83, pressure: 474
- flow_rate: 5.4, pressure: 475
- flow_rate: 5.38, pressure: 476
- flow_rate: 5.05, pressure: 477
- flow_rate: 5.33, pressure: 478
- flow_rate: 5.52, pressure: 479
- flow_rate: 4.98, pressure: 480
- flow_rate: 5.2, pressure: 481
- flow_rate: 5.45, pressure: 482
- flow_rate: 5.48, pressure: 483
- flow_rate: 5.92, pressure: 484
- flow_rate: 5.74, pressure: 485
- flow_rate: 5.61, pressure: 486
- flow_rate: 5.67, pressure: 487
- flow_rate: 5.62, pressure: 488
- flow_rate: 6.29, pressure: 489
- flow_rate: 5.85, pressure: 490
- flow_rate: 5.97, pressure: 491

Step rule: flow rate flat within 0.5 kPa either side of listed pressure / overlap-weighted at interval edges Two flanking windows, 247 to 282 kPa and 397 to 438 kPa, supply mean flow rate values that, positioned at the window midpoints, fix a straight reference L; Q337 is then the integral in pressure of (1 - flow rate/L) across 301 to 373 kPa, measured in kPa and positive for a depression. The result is 1.4 kPa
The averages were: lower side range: 8.93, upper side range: 6.65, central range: 7.67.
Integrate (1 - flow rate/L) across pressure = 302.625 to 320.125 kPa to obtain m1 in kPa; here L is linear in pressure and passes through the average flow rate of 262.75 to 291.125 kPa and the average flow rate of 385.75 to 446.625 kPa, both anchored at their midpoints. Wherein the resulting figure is -1.5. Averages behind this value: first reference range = 6.72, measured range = 7.28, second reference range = 6.65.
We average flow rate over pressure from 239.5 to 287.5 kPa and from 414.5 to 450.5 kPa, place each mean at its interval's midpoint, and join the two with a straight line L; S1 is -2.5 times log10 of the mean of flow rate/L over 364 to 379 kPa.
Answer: -0.10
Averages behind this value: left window 8.9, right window 6.22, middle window 7.84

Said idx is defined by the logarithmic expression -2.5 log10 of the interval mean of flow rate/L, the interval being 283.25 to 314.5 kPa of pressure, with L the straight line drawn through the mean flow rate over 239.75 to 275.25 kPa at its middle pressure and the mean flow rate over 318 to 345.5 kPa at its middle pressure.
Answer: 0.215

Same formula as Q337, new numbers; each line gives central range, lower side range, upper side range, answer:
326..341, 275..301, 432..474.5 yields -2.88 kPa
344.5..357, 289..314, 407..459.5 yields -2.19 kPa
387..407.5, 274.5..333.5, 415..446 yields -2.58 kPa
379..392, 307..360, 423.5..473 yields -0.86 kPa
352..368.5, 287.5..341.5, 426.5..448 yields -2.30 kPa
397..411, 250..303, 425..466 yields -1.59 kPa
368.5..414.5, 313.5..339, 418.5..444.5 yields -4.57 kPa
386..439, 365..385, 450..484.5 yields 1.11 kPa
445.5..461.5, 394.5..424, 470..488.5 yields -0.21 kPa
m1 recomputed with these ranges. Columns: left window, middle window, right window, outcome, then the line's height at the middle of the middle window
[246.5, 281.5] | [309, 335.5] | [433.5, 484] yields 2.0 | 8.03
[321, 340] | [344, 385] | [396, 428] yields -3.1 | 7.29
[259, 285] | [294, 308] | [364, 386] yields 0.5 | 7.43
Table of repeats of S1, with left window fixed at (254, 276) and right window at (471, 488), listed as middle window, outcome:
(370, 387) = -0.08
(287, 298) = 0.22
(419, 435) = 0.01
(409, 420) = -0.03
